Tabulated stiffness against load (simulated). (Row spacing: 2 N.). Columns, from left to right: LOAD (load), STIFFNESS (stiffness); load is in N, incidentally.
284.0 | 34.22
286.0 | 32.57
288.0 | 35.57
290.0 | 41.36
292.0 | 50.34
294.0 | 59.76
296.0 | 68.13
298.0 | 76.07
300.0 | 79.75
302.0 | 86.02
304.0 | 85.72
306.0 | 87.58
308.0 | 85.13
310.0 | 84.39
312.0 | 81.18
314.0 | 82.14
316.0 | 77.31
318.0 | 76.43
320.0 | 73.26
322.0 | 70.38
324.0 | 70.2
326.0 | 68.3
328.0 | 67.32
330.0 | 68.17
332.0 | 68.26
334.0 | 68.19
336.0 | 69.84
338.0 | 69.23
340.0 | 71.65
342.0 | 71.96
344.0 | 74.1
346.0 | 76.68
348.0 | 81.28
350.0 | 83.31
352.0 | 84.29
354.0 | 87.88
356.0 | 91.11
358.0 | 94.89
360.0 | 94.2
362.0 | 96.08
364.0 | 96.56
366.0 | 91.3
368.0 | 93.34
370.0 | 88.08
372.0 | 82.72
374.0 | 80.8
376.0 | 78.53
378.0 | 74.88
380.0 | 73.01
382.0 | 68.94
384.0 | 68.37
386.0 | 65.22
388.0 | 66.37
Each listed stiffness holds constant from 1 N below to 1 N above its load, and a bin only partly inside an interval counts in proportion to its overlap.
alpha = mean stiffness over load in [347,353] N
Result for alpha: 83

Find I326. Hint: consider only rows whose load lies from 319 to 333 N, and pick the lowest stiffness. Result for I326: 67.32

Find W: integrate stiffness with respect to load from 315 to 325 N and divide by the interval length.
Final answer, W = 73.5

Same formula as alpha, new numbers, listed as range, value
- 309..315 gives 82.6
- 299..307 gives 84.8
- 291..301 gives 66.8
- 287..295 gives 46.8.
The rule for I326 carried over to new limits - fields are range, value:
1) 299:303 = 79.75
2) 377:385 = 68.37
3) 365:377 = 78.53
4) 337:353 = 69.23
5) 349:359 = 83.31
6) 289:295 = 41.36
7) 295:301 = 68.13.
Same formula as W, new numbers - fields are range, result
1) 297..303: 80.6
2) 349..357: 86.6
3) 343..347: 75.4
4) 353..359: 91.3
